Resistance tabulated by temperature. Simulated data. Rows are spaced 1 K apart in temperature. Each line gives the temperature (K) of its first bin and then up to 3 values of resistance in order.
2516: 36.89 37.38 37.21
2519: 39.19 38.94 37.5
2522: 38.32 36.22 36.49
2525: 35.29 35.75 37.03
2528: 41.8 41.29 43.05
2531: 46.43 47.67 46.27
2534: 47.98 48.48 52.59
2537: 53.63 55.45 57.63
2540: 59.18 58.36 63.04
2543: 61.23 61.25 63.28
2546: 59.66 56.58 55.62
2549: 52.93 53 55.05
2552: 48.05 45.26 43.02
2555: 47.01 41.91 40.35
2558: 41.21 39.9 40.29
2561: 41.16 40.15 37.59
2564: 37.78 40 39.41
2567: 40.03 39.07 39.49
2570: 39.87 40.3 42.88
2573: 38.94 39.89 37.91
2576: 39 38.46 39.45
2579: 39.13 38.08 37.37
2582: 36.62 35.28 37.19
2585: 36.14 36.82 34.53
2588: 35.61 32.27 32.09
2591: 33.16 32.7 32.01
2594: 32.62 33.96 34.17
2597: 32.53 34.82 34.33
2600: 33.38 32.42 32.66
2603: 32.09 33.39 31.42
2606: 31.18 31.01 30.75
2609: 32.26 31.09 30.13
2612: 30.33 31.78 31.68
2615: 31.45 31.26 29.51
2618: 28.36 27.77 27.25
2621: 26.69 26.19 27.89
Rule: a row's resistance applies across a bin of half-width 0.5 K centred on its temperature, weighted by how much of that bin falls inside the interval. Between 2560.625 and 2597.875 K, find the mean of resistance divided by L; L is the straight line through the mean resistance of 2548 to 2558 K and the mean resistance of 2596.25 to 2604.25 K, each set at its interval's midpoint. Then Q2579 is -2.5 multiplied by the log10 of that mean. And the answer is 0.07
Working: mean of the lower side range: 47.5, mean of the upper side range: 33.2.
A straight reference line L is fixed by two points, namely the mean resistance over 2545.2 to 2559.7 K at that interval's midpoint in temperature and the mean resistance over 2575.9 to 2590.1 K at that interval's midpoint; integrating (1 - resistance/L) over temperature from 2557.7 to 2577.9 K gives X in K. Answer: 1.4 K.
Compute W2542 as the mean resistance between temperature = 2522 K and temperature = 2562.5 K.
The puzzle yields 48.1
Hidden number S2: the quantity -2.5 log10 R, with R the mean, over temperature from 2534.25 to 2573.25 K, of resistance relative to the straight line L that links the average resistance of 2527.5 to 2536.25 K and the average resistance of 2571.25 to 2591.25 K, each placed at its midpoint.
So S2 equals -0.14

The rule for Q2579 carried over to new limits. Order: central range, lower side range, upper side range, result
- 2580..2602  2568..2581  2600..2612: 0.03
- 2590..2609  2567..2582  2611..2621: 0.03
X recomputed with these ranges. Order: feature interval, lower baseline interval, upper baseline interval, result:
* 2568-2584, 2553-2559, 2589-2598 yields -0.55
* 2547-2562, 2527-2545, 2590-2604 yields 0.05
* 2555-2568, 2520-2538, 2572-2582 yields -0.02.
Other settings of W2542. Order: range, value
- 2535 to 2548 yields 58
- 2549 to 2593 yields 39.7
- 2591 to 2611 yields 32.5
